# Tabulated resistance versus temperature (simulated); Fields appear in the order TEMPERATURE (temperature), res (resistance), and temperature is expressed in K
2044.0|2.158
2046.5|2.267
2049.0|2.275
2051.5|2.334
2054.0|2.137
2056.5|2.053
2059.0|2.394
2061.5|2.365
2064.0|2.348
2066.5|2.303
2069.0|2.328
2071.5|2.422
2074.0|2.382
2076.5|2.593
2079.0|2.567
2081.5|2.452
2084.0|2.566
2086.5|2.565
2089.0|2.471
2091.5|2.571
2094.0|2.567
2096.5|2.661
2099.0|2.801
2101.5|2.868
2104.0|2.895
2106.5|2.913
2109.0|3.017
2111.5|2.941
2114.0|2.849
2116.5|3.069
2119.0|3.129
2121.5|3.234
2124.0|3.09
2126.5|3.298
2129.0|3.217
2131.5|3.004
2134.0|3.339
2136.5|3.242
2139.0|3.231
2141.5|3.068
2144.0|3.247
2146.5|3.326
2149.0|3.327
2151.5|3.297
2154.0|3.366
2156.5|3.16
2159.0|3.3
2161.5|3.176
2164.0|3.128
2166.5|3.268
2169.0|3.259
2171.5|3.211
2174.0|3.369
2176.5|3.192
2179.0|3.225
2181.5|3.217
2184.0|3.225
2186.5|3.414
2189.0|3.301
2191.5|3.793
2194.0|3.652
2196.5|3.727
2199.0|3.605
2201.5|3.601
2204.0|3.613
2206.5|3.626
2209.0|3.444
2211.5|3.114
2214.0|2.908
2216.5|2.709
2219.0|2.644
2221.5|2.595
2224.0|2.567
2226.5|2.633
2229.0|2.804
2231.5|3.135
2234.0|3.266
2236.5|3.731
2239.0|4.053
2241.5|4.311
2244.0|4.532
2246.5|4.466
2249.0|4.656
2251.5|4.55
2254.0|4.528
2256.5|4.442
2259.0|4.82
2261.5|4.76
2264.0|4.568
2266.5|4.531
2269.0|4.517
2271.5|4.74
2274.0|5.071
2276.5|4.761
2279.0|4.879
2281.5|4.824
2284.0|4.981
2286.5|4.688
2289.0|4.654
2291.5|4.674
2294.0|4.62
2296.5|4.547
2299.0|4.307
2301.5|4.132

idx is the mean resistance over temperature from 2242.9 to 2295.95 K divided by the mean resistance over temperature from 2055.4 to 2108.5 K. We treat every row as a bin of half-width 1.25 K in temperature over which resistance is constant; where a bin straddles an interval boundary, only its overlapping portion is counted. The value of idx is 1.8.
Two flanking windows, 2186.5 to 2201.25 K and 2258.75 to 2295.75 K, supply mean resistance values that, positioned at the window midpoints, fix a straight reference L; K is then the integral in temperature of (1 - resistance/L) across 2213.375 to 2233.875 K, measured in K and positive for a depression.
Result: 6.3 K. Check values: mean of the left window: 3.6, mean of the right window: 4.73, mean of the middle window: 2.77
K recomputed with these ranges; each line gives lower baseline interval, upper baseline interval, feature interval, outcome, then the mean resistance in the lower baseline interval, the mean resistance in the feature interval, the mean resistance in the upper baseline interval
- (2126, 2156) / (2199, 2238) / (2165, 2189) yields -0.61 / 3.24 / 3.26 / 3.12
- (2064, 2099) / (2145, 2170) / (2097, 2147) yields -2.98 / 2.5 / 3.08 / 3.26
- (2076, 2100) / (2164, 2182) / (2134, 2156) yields -1.75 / 2.58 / 3.26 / 3.24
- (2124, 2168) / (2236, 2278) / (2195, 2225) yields 5.93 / 3.23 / 3.19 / 4.55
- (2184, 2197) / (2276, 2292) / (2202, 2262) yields 6.79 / 3.53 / 3.65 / 4.79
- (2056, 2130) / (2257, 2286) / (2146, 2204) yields 4.51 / 2.7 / 3.36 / 4.76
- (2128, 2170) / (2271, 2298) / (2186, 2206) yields 0.89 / 3.23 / 3.6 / 4.76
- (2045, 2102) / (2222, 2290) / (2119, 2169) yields -1.42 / 2.44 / 3.23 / 4.26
